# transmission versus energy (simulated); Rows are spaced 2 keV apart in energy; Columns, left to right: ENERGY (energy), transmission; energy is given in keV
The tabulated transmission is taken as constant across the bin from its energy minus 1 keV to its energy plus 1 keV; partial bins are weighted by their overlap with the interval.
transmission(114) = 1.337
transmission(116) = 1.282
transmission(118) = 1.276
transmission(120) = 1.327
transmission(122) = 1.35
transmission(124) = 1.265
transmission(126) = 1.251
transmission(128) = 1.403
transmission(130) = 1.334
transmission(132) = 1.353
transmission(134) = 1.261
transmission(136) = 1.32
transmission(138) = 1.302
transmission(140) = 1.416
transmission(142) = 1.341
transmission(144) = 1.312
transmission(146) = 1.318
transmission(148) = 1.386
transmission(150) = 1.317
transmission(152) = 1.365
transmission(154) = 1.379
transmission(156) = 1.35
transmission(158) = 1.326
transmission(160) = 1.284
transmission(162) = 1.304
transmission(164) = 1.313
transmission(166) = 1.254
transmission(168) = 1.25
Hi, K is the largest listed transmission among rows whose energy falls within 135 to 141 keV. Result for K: 1.416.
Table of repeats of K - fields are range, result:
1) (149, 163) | 1.379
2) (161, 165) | 1.313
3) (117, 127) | 1.35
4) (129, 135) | 1.353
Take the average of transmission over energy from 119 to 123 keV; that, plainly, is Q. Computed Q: 1.34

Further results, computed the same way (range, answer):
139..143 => 1.38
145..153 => 1.35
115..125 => 1.3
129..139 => 1.31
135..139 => 1.31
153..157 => 1.36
